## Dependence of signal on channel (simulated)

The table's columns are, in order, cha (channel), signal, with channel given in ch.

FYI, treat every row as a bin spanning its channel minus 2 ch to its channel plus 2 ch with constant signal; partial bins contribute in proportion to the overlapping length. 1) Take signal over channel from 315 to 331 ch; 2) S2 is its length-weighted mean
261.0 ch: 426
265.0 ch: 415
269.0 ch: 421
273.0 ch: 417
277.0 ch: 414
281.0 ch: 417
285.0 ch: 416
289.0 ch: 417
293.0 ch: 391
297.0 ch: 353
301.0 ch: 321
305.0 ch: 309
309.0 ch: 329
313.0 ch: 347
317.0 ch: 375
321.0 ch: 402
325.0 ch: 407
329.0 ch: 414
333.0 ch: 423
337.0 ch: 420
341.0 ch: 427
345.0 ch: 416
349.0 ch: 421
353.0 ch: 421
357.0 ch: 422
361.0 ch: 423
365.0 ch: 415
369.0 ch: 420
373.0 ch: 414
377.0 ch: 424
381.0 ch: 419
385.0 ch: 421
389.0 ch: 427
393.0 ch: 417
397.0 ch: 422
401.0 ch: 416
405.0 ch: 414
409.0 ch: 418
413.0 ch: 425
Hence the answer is 400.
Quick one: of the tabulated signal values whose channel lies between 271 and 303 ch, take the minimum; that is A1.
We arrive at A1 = 321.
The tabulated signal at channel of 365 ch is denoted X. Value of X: 415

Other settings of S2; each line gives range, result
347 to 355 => 421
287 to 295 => 404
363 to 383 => 418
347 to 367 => 420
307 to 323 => 363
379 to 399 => 421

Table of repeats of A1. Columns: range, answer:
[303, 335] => 309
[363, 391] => 414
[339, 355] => 416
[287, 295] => 391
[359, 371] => 415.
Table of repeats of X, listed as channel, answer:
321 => 402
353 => 421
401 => 416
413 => 425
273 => 417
